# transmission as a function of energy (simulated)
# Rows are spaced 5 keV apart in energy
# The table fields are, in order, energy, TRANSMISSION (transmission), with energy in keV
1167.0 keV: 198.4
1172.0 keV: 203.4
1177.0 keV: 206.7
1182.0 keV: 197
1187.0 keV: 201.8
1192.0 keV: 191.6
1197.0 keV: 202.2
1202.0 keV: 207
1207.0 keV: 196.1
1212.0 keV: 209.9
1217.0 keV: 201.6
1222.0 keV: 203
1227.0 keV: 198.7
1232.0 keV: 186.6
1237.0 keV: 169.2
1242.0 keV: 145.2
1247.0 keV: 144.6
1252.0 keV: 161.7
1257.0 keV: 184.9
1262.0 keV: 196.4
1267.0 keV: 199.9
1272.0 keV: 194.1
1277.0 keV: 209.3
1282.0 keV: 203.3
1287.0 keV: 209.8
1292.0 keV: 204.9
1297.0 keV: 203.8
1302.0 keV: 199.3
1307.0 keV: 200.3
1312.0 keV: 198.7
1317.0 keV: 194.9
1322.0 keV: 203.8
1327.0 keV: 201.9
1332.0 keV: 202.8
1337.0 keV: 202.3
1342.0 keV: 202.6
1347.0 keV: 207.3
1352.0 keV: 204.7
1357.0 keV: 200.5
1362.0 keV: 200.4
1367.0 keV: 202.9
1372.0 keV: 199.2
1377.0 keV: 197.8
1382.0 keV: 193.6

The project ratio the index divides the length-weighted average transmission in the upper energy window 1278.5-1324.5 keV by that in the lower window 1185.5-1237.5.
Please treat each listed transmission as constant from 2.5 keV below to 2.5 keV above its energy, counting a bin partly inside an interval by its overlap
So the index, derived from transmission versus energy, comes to 1.0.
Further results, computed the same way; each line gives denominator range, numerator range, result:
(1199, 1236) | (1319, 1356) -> 1.02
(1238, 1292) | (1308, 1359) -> 1.09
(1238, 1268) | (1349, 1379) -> 1.18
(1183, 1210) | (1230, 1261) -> 0.83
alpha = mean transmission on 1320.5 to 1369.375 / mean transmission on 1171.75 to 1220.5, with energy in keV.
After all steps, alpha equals 1.01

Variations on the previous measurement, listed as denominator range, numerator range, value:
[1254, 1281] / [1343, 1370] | 1.03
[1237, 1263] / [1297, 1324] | 1.21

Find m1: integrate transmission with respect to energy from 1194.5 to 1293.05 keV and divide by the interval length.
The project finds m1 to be 191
